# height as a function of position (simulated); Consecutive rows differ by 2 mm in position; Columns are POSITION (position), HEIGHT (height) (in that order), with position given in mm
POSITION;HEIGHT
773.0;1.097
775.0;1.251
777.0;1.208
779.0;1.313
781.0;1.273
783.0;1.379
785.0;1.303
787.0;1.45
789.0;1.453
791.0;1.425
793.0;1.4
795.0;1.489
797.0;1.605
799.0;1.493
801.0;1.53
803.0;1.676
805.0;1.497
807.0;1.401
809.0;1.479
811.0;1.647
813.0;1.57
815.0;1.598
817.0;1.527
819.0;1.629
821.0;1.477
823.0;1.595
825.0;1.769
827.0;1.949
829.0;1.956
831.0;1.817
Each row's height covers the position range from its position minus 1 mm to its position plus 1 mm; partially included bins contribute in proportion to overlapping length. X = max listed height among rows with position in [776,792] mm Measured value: 1.453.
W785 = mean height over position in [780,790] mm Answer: 1.37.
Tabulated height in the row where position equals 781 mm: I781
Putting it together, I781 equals 1.273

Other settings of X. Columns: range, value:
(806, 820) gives 1.647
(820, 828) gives 1.949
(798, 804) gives 1.676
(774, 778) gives 1.251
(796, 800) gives 1.605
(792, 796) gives 1.489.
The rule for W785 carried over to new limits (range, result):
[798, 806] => 1.55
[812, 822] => 1.56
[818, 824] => 1.57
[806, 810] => 1.44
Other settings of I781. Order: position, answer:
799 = 1.493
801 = 1.53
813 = 1.57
